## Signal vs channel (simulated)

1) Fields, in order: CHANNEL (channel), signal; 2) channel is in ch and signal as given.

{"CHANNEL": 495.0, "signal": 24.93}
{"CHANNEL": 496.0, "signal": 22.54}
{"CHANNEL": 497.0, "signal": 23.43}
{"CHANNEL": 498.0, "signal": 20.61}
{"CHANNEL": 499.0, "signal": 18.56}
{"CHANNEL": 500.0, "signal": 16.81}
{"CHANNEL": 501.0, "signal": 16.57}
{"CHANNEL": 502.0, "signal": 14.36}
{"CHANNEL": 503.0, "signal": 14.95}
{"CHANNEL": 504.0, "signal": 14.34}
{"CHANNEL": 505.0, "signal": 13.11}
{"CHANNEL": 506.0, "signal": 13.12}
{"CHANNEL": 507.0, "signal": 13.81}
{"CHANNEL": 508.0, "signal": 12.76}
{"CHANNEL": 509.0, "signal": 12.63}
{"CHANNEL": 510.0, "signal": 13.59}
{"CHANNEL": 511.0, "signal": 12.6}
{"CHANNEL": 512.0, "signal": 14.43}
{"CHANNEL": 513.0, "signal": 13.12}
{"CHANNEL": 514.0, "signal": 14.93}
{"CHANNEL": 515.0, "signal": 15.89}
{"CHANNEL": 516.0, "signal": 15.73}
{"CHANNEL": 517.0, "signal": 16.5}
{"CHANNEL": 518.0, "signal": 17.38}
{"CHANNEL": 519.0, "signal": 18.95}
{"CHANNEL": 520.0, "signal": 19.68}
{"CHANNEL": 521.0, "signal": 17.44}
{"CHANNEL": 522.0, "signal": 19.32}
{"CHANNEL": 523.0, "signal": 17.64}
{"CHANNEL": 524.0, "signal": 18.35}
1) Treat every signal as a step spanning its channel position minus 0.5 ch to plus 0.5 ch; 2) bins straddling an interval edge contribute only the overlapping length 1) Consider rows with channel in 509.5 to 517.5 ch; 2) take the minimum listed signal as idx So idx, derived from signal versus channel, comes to 12.6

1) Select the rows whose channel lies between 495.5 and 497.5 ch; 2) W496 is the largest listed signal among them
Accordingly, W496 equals 23.43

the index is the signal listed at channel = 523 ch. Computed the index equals 17.64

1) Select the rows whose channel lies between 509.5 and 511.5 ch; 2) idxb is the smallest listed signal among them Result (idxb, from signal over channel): 12.6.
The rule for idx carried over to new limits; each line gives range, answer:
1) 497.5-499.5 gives 18.56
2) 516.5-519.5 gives 16.5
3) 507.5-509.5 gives 12.63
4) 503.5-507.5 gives 13.11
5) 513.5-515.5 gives 14.93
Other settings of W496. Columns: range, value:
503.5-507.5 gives 14.34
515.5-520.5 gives 19.68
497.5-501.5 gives 20.61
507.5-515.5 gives 15.89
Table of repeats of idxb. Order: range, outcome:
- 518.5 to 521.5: 17.44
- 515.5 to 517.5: 15.73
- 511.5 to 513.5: 13.12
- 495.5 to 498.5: 20.61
